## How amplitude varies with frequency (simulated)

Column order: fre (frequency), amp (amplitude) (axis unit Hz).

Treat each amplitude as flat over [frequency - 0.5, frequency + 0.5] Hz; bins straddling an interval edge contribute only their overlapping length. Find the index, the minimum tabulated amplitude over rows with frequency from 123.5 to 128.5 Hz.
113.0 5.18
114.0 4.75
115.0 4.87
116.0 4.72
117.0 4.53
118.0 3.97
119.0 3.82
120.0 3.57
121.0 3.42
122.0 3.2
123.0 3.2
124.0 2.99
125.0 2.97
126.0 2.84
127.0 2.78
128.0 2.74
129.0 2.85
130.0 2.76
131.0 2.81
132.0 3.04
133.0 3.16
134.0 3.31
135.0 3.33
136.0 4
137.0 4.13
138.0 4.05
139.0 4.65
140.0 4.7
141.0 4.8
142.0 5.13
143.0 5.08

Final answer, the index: 2.74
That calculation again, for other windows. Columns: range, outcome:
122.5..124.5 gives 2.99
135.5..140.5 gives 4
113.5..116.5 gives 4.72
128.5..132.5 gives 2.76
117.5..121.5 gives 3.42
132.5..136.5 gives 3.16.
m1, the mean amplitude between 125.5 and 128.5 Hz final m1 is 2.79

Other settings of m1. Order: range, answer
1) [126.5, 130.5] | 2.78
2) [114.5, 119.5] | 4.38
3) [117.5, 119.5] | 3.9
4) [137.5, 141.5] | 4.55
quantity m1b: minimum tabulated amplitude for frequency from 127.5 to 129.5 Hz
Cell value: 2.74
